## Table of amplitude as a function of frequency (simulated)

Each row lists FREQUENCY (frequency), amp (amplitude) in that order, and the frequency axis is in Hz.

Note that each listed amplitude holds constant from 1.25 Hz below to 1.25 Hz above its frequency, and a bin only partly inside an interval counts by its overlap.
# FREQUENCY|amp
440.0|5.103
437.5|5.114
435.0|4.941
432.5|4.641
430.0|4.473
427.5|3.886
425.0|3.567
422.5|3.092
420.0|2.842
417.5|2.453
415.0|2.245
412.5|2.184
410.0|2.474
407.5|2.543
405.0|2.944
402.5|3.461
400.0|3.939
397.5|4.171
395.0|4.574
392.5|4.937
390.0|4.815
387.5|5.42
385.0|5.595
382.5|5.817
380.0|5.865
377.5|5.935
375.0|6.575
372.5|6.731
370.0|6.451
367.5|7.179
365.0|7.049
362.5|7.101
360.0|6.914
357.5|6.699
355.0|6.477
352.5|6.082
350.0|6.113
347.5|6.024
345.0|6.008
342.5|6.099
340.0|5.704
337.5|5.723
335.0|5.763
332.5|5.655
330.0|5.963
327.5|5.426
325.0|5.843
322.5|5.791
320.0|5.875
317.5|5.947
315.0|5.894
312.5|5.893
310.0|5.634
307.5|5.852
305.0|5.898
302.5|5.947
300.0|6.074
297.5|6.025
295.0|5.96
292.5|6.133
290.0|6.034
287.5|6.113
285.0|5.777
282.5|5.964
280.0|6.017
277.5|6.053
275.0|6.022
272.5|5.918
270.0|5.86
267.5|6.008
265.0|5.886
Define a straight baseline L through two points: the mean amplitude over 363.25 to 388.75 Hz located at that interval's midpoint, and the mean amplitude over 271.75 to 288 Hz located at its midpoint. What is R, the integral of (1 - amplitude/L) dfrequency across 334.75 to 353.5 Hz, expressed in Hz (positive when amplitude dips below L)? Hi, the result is 0.7 Hz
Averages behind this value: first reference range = 5.98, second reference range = 6.28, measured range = 5.95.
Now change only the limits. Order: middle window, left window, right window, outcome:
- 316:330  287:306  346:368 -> 1.1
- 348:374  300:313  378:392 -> -4.9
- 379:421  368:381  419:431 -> 9.8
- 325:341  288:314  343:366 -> 1.4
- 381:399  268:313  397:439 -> -4.6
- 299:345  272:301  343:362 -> 2.7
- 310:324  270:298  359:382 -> 0.8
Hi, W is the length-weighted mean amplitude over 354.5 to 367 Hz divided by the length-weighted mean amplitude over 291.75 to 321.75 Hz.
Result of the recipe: 1.16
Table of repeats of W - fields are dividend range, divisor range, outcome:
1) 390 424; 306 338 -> 0.57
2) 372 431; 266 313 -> 0.70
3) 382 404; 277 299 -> 0.78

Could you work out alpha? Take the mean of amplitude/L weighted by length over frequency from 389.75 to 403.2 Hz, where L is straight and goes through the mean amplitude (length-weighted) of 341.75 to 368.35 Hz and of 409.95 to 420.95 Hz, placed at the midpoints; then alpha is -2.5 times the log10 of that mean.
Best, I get -0.16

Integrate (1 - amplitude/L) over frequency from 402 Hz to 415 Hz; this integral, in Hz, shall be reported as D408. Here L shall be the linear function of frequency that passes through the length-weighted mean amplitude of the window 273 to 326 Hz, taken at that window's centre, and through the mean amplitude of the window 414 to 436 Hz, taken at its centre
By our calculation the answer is 4.2 Hz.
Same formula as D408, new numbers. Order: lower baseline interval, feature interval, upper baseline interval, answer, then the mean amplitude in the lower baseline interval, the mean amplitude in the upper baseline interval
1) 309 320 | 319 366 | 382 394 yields -4.2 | 5.85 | 5.27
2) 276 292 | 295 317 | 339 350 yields 0.3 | 6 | 5.98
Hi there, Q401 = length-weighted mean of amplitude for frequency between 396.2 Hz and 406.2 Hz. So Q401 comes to 3.64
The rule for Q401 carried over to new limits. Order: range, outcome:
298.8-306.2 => 5.97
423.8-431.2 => 3.97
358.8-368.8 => 7.06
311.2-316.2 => 5.89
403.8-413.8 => 2.53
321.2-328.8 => 5.69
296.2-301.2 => 6.05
